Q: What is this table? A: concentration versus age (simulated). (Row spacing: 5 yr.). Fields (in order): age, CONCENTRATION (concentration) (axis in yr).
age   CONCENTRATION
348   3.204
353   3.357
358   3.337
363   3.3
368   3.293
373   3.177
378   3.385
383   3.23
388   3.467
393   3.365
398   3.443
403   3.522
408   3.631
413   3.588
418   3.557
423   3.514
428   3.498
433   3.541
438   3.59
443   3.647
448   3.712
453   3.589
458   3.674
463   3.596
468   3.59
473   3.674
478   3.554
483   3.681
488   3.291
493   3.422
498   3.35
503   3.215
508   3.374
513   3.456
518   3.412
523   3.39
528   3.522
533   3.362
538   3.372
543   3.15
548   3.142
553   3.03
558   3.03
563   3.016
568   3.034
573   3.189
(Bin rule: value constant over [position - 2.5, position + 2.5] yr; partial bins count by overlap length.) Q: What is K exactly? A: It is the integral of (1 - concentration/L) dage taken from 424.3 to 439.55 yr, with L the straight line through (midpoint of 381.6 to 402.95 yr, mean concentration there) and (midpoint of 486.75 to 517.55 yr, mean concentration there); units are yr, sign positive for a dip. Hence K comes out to -0.7 yr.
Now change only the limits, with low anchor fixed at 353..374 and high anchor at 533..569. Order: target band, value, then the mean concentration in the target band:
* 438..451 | -1.8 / 3.66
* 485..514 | -1.6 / 3.35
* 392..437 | -3.8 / 3.53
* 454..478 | -3.1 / 3.62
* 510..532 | -2.0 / 3.44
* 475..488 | -1.5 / 3.56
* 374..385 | 0.0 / 3.29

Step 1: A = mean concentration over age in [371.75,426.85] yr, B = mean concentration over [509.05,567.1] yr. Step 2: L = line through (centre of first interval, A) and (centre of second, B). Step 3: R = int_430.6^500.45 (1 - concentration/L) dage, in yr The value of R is -4.3 yr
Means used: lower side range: 3.45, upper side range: 3.26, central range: 3.57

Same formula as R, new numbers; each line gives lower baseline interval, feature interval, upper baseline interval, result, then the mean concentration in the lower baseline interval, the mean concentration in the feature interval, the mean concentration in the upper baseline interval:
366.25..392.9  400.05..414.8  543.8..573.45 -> -1.3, 3.32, 3.58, 3.07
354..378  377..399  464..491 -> -0.2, 3.29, 3.37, 3.56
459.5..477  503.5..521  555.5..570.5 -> -0.2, 3.62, 3.39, 3.03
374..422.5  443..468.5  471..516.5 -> -1.4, 3.46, 3.64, 3.44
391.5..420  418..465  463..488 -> -0.5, 3.52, 3.59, 3.59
